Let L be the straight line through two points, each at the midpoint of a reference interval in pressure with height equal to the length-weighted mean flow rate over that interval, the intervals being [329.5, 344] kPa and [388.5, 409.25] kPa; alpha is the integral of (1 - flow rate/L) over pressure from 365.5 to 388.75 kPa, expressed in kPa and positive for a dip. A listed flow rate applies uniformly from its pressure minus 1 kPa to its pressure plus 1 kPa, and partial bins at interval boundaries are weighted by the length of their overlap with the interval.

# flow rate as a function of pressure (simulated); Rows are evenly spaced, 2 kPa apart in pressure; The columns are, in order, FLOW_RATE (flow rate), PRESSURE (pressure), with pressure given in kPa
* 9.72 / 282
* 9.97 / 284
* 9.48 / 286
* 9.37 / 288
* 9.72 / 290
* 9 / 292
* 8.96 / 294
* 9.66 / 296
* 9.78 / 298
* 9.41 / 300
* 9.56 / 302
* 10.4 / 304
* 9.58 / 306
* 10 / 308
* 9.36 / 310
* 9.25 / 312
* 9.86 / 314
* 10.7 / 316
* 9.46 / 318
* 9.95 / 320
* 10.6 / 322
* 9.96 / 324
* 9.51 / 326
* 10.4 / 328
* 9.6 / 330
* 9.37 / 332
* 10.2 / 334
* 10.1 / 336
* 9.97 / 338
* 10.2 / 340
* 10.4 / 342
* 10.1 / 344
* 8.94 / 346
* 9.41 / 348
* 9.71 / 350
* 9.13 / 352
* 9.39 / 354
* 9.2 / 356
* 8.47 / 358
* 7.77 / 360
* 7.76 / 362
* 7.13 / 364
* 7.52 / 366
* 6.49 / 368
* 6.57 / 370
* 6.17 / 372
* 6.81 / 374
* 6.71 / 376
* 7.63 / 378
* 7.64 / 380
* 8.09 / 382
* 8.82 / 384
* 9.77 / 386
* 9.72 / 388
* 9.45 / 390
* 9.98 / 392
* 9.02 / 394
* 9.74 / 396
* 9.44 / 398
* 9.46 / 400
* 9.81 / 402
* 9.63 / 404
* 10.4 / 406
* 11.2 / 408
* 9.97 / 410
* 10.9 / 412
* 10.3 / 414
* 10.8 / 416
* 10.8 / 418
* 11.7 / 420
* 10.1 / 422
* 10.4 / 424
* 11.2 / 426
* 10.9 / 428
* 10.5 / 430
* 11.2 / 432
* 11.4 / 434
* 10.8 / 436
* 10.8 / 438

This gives 5.26 kPa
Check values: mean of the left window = 10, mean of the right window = 9.81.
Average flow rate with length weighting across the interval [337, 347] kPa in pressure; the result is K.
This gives 9.92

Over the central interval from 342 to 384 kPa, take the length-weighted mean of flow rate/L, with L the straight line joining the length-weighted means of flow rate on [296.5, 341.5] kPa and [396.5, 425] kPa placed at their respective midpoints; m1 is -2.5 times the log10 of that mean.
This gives 0.24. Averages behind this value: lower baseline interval 9.88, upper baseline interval 10.3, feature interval 8.11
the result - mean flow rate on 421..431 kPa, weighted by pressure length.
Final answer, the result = 10.6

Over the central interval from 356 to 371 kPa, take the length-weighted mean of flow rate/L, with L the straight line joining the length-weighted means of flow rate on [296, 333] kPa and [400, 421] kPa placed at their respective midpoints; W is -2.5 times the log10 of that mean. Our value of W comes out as 0.33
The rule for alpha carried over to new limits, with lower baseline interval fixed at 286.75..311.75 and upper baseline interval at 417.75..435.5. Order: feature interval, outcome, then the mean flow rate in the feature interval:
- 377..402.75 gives 3.5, 9.11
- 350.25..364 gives 2.2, 8.57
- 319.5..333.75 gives -0.1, 9.93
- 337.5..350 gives 0.3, 9.82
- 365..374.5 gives 3.3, 6.71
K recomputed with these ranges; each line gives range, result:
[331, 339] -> 9.91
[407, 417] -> 10.6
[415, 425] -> 10.8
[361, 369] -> 7.22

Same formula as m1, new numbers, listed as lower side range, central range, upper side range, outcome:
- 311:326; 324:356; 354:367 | -0.090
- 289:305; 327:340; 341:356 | -0.045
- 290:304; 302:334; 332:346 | -0.013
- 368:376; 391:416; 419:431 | -0.109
